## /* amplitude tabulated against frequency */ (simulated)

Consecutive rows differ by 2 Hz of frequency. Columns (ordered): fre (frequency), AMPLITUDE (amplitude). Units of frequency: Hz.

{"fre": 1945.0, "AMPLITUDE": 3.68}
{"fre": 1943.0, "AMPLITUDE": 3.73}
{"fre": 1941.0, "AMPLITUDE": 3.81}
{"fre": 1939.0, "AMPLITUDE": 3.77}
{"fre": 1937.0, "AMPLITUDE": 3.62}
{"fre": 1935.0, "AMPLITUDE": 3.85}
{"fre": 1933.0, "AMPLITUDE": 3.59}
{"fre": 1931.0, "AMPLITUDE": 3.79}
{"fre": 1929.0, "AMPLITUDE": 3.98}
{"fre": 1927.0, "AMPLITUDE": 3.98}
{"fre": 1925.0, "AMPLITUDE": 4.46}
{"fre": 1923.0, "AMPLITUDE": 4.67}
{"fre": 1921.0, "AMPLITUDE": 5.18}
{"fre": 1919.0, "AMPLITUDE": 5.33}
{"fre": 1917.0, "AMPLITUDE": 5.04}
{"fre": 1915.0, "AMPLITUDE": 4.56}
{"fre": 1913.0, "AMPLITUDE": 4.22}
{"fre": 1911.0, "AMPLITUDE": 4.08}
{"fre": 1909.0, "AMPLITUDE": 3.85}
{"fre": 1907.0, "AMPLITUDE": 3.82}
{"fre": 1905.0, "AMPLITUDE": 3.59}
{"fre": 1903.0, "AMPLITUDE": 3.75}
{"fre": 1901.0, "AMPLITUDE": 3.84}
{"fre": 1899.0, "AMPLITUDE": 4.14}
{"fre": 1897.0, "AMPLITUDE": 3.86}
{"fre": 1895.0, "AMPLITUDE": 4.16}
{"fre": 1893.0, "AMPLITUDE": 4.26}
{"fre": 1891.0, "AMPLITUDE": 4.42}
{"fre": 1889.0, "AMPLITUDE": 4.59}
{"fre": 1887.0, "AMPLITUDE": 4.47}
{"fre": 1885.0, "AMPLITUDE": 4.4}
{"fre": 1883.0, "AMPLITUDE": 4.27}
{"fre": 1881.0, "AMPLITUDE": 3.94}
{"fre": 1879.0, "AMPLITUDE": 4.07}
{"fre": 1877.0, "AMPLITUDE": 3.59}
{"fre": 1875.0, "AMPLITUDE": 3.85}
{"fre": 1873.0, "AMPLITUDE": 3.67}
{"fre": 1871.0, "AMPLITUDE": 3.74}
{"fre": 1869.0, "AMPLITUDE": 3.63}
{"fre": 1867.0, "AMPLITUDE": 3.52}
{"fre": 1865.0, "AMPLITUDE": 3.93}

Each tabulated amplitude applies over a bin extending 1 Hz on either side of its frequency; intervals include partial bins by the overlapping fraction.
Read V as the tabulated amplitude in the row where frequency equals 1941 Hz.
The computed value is 3.81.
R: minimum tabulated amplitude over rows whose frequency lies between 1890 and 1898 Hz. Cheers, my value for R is 3.86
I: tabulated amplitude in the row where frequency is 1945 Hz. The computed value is 3.68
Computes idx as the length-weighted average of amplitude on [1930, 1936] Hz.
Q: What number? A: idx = 3.74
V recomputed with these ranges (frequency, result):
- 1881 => 3.94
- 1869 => 3.63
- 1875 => 3.85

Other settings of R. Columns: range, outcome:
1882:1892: 4.27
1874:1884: 3.59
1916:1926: 4.46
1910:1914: 4.08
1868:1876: 3.63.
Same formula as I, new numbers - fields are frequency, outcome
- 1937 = 3.62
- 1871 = 3.74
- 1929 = 3.98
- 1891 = 4.42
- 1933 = 3.59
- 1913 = 4.22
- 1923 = 4.67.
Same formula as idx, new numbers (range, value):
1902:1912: 3.82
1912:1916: 4.39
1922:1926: 4.56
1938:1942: 3.79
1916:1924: 5.05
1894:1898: 4.01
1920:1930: 4.45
